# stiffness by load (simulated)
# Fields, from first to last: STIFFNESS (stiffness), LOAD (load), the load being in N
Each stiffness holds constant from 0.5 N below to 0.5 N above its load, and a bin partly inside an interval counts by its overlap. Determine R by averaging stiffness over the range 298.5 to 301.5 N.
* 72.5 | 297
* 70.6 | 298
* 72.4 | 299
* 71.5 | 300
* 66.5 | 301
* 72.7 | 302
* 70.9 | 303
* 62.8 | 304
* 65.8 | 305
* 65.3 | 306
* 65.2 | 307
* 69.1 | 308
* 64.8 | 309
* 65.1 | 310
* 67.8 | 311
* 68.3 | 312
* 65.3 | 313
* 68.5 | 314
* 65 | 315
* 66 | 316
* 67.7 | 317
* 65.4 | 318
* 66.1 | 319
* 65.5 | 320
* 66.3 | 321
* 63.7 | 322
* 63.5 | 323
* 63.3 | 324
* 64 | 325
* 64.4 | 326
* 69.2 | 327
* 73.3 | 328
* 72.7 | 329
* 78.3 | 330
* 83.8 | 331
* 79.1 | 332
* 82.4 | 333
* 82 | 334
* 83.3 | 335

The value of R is 70.1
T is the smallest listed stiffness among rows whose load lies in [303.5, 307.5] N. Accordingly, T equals 62.8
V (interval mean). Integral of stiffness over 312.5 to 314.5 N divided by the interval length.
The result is 66.9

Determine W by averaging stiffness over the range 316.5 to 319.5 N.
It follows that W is 66.4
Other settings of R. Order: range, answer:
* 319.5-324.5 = 64.5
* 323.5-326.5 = 63.9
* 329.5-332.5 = 80.4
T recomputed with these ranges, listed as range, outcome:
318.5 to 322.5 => 63.7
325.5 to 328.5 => 64.4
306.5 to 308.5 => 65.2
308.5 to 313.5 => 64.8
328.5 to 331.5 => 72.7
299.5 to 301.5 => 66.5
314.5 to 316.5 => 65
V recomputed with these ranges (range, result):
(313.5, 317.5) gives 66.8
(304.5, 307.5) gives 65.4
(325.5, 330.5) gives 71.6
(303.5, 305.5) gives 64.3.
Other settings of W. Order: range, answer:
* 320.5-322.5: 65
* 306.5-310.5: 66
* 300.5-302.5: 69.6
